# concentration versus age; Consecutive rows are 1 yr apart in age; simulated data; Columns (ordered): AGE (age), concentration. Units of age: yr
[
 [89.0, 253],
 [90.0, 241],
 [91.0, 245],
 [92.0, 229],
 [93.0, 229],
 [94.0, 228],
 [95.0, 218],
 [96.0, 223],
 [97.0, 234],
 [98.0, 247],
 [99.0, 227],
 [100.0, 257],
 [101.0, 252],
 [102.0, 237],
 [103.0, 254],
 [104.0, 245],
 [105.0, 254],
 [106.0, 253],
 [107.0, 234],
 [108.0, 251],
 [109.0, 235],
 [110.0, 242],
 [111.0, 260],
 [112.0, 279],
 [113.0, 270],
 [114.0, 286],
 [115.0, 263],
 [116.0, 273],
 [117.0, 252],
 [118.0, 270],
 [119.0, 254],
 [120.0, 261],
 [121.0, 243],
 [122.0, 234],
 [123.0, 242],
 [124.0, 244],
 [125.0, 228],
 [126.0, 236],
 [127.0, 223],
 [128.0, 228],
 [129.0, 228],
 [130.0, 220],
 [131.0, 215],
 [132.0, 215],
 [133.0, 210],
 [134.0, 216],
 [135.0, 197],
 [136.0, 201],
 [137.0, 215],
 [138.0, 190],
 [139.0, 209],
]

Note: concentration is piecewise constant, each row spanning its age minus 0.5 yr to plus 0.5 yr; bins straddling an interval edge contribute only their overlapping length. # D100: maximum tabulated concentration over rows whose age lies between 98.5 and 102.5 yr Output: 257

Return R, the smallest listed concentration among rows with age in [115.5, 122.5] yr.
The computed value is 234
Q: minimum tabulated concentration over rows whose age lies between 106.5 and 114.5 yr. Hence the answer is 234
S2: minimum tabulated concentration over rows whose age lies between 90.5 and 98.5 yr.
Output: 218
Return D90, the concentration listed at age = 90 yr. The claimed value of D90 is 241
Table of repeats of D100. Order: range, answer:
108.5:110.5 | 242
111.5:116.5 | 286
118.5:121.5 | 261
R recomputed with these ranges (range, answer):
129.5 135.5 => 197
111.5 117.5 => 252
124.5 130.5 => 220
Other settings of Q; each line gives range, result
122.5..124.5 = 242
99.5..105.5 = 237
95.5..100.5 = 223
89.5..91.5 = 241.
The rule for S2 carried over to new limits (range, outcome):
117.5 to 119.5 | 254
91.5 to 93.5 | 229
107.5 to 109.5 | 235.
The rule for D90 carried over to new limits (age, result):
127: 223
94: 228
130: 220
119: 254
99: 227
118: 270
